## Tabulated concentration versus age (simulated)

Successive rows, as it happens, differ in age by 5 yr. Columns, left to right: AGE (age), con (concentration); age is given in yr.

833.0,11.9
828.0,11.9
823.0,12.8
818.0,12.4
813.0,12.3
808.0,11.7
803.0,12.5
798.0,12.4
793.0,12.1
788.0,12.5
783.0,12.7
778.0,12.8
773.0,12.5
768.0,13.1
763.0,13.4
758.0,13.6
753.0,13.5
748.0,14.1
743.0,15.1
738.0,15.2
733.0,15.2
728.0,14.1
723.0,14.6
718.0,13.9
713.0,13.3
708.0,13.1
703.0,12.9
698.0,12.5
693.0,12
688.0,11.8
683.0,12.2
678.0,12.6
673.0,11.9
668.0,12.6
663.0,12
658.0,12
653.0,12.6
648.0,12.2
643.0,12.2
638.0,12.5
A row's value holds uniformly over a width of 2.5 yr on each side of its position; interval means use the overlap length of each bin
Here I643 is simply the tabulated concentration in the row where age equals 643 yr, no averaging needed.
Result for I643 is 12.2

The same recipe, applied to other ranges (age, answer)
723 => 14.6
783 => 12.7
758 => 13.6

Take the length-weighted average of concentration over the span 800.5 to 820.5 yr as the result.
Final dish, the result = 12.2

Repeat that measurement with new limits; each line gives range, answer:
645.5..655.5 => 12.4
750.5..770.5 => 13.4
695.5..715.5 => 12.9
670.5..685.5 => 12.2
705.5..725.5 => 13.7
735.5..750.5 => 14.8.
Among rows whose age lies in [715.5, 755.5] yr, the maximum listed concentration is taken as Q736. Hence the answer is 15.2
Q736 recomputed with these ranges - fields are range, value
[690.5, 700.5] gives 12.5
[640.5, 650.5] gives 12.2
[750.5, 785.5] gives 13.6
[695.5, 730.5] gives 14.6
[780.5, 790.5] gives 12.7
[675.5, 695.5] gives 12.6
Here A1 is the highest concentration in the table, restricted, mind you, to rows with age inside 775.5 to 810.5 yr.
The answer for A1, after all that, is 12.8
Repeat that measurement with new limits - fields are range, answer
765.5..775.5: 13.1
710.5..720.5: 13.9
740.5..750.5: 15.1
